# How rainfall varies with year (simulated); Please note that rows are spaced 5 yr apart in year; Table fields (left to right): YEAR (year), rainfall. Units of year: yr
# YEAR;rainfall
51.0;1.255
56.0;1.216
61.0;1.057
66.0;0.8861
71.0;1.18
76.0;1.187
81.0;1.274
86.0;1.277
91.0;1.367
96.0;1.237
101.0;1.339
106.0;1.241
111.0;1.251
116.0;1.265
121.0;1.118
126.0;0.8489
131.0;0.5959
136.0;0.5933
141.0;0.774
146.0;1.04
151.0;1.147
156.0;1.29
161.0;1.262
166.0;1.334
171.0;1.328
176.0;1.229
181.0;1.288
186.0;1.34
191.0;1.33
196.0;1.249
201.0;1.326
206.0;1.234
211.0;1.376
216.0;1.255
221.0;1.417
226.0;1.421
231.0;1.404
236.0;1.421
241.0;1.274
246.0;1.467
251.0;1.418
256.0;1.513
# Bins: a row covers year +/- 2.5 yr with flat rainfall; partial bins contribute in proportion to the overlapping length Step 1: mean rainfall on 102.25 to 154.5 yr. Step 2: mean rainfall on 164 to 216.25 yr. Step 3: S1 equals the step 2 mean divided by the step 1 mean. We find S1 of 1.30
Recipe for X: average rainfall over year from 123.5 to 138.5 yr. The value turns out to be 0.679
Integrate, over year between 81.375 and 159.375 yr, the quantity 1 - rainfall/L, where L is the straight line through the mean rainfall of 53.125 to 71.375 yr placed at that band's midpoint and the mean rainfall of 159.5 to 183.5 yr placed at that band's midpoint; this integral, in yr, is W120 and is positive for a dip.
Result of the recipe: 5.6 yr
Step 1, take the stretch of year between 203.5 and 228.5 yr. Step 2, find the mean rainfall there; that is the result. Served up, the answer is 1.34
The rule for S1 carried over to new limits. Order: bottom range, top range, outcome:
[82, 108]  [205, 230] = 1.05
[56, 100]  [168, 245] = 1.12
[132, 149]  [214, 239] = 1.74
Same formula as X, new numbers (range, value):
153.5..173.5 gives 1.3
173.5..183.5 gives 1.26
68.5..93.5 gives 1.26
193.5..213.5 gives 1.3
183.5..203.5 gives 1.31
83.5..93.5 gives 1.32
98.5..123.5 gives 1.24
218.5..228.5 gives 1.42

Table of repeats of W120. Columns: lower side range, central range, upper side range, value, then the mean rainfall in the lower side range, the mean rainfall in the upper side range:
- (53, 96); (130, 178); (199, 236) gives 7.85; 1.18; 1.35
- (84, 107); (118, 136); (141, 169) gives 5.92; 1.3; 1.18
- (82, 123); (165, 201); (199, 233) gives 0.62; 1.26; 1.35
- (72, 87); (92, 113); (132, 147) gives -4.44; 1.24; 0.758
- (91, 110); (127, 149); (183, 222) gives 8.97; 1.28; 1.31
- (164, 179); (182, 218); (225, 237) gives 1.34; 1.3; 1.41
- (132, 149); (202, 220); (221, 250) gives -0.85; 0.794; 1.4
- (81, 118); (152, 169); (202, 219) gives 0.08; 1.28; 1.3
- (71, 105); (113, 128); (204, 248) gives 2.34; 1.27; 1.36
